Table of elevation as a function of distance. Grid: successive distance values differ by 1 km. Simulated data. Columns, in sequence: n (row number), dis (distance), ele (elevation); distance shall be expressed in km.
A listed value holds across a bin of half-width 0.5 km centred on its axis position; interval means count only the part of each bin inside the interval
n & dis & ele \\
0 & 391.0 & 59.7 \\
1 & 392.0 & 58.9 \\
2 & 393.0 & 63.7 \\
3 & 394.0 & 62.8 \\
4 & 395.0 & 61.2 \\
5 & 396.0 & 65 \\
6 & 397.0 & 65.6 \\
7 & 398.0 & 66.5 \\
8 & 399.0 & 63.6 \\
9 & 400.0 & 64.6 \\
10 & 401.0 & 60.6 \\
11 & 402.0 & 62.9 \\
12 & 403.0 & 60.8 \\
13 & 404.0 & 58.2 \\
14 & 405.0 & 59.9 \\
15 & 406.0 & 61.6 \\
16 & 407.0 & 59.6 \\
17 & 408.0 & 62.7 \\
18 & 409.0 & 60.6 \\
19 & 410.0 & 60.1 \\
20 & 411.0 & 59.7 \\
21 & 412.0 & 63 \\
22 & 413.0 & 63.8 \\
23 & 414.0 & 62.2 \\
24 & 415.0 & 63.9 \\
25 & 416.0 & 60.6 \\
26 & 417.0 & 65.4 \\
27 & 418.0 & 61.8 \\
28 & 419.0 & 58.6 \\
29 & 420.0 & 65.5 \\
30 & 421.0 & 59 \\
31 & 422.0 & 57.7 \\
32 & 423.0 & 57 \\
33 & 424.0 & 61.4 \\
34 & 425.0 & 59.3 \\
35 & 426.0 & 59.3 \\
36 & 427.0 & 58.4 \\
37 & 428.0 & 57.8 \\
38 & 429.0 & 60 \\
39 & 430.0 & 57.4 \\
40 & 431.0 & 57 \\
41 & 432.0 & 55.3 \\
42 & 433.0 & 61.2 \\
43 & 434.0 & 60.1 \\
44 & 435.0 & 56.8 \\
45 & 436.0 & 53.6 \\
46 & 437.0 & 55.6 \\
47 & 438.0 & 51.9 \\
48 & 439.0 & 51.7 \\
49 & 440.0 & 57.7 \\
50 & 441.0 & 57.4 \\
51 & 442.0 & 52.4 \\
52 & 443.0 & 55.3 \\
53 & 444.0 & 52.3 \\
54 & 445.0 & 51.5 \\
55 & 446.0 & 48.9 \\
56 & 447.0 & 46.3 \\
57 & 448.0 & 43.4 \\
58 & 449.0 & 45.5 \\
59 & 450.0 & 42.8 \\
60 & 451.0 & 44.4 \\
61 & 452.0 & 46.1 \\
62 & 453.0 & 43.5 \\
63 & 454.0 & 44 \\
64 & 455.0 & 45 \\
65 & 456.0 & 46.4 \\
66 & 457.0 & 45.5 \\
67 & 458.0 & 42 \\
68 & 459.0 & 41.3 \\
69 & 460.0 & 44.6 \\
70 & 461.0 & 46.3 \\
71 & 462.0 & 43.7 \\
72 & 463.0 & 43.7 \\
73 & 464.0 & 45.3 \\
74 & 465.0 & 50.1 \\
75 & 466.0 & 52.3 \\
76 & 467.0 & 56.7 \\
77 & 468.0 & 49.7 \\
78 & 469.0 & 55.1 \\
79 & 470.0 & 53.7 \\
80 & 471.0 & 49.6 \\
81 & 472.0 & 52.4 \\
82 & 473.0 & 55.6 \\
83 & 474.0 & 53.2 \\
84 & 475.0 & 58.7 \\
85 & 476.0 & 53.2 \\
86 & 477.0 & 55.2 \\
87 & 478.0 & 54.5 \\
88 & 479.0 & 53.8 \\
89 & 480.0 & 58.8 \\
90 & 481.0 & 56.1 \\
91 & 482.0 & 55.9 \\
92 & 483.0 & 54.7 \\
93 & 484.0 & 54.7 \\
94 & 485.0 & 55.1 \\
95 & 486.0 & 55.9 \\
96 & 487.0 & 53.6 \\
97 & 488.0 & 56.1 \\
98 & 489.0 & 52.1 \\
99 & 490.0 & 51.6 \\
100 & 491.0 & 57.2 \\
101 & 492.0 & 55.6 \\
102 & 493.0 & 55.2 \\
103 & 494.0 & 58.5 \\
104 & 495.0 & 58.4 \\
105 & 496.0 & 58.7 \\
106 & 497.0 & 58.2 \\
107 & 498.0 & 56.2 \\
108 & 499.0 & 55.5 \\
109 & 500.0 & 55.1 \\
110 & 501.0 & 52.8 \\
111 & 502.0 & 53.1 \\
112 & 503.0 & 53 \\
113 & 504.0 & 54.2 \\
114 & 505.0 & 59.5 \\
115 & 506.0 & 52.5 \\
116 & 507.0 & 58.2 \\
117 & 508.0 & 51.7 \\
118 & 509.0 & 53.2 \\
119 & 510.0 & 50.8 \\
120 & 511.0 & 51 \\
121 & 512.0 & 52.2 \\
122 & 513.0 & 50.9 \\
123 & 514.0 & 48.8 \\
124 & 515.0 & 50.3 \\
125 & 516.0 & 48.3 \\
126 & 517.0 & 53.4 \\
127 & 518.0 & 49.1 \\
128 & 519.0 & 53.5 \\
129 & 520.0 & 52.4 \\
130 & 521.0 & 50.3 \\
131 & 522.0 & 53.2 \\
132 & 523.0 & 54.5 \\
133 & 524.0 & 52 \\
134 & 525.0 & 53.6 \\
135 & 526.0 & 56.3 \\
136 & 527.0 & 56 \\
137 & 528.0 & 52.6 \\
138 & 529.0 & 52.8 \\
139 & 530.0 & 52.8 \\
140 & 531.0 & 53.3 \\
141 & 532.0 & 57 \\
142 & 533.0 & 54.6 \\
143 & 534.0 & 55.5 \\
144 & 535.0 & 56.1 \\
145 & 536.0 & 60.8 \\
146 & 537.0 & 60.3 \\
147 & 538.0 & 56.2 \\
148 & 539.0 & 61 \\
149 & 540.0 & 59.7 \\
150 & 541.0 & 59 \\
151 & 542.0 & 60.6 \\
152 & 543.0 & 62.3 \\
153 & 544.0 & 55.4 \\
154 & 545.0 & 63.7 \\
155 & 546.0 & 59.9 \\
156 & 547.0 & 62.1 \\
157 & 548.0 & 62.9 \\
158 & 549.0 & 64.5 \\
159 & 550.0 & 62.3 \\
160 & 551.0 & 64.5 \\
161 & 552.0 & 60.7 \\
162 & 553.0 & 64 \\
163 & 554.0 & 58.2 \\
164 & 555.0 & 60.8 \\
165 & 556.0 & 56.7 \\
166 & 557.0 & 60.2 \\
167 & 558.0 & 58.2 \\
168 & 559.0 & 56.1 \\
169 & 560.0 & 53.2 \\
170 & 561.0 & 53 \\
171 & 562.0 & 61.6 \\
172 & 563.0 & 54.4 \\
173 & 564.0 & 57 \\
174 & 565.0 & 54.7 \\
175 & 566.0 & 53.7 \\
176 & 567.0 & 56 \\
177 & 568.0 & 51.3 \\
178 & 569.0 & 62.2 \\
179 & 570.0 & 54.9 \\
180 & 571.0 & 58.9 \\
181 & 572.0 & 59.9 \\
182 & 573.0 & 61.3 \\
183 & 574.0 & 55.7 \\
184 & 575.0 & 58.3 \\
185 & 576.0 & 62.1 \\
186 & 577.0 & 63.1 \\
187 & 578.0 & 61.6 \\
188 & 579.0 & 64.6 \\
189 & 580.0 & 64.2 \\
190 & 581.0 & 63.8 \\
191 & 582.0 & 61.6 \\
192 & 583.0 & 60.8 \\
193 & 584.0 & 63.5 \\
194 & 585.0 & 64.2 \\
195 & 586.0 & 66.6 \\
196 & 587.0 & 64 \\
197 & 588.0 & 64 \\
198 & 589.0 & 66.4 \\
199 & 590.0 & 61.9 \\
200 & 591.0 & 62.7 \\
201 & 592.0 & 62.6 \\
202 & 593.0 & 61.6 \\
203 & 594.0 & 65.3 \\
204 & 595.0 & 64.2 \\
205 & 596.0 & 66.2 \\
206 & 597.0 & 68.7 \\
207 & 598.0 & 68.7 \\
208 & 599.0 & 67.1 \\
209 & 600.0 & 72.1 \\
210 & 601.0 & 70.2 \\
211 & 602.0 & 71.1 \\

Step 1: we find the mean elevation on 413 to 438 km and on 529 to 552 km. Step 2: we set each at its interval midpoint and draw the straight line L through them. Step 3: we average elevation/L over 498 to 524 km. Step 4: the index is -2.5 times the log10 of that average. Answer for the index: 0.13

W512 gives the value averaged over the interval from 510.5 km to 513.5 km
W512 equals 51.4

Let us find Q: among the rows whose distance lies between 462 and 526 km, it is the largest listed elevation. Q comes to 59.5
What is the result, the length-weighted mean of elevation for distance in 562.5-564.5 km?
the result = 55.7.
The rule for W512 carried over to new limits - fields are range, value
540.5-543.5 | 60.6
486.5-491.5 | 54.1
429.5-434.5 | 58.2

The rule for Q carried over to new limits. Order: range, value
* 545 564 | 64.5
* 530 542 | 61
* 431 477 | 61.2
